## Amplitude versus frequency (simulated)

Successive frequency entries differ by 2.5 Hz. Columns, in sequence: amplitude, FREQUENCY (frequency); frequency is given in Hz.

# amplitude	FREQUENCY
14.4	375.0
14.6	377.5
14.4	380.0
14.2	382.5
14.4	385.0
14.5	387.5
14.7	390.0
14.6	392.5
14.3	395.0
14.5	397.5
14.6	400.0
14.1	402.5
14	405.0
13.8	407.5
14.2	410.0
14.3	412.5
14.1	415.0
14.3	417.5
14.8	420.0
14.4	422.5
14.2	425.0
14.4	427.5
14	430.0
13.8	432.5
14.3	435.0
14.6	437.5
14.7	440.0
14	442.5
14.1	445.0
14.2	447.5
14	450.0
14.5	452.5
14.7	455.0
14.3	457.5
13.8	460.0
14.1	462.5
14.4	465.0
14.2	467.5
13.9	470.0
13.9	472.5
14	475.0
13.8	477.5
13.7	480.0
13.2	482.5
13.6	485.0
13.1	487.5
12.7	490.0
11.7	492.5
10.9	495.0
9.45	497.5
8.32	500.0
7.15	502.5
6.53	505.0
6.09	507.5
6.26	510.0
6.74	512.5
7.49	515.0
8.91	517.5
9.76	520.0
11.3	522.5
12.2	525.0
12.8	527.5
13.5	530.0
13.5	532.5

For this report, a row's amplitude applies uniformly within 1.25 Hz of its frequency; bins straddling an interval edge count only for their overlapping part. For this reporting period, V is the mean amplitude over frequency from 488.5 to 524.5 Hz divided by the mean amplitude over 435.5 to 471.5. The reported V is 0.6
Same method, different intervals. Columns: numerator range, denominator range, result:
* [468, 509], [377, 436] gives 0.80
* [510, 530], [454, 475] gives 0.70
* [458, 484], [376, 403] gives 0.96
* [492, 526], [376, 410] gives 0.60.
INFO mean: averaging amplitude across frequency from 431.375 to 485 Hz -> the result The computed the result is 14.1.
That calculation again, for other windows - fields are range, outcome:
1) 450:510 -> 12.2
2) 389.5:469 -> 14.3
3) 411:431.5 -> 14.3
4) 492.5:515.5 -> 7.88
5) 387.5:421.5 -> 14.3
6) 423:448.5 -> 14.2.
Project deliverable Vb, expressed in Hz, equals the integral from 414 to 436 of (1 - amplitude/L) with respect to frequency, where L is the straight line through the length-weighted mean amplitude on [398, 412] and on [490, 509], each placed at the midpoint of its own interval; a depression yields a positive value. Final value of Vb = -2.1 Hz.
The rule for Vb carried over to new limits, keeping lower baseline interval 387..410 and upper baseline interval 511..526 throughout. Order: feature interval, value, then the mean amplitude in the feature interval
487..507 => 1.05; 9.72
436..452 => -2.39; 14.3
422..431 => -0.74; 14.2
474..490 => -3.93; 13.5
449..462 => -2.52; 14.3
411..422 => -0.65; 14.4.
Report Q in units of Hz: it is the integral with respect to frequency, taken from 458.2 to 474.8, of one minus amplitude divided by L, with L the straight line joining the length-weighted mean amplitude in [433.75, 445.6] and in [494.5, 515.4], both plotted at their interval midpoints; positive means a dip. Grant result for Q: -3.63 Hz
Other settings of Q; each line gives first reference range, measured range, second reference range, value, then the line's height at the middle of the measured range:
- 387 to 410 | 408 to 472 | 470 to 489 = -1.3 Hz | 14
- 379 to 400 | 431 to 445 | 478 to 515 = -2.1 Hz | 12.4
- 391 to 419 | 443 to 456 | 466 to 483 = -0.3 Hz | 14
